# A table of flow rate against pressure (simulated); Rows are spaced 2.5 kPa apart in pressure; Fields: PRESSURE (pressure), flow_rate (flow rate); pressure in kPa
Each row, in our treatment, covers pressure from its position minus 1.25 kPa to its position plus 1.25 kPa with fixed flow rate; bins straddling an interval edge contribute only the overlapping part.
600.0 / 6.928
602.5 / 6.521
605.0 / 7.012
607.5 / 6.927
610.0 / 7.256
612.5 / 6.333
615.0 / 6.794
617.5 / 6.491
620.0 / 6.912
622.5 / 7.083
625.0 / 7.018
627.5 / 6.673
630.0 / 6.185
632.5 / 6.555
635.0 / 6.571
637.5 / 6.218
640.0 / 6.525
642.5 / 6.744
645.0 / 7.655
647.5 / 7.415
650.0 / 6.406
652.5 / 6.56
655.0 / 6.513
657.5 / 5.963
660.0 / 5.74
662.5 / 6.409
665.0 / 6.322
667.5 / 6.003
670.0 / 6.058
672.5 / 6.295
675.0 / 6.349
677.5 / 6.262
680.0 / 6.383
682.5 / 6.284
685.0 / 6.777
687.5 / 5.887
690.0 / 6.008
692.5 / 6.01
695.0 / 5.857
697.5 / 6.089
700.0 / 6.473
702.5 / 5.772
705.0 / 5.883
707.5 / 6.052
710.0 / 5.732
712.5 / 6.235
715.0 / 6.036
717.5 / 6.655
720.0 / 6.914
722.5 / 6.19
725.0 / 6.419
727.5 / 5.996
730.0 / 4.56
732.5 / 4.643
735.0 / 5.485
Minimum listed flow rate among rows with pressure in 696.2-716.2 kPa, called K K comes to 5.732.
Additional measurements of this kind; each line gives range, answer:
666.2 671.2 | 6.003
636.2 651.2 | 6.218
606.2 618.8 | 6.333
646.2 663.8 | 5.74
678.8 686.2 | 6.284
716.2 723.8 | 6.19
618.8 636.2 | 6.185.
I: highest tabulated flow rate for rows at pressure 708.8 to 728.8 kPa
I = 6.914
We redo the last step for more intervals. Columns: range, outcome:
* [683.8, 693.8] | 6.777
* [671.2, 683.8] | 6.383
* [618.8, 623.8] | 7.083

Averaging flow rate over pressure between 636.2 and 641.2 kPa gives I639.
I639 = 6.37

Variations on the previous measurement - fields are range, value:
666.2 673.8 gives 6.12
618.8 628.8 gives 6.92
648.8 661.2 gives 6.24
